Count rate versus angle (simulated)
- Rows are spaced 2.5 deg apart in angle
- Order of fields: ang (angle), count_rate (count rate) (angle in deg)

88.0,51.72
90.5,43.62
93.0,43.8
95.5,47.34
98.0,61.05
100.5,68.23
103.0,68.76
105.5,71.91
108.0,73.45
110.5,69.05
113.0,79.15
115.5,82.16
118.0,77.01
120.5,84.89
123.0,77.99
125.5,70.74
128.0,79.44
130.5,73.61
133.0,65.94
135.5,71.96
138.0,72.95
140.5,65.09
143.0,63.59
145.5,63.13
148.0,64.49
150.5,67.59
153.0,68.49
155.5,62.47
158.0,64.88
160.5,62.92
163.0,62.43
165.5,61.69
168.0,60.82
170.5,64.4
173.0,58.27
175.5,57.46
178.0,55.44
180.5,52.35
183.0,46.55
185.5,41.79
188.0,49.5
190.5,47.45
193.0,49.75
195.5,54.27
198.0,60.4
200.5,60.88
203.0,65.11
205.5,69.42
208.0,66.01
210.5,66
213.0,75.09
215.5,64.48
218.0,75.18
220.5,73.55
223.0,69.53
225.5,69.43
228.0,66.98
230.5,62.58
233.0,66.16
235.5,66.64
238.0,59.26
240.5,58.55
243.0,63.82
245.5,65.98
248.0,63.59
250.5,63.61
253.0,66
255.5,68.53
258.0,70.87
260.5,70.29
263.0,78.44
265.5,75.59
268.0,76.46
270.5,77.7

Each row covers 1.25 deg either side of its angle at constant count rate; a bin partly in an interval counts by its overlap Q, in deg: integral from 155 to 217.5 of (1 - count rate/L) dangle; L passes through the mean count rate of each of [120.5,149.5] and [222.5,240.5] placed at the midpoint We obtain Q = 7.6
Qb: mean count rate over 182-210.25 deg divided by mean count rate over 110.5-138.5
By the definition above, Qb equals 0.74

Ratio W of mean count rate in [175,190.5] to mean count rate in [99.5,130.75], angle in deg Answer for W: 0.66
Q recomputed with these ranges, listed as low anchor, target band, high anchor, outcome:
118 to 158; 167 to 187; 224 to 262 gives 4.1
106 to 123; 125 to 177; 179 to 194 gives -2.9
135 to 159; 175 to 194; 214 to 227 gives 5.2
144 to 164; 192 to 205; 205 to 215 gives 1.7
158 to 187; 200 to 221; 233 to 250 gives -2.8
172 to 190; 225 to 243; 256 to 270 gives 0.6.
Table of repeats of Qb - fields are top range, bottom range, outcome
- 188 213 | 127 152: 0.88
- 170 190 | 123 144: 0.74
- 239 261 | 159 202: 1.17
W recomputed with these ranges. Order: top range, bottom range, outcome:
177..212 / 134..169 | 0.86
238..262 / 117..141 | 0.88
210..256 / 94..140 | 0.93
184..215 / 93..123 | 0.84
